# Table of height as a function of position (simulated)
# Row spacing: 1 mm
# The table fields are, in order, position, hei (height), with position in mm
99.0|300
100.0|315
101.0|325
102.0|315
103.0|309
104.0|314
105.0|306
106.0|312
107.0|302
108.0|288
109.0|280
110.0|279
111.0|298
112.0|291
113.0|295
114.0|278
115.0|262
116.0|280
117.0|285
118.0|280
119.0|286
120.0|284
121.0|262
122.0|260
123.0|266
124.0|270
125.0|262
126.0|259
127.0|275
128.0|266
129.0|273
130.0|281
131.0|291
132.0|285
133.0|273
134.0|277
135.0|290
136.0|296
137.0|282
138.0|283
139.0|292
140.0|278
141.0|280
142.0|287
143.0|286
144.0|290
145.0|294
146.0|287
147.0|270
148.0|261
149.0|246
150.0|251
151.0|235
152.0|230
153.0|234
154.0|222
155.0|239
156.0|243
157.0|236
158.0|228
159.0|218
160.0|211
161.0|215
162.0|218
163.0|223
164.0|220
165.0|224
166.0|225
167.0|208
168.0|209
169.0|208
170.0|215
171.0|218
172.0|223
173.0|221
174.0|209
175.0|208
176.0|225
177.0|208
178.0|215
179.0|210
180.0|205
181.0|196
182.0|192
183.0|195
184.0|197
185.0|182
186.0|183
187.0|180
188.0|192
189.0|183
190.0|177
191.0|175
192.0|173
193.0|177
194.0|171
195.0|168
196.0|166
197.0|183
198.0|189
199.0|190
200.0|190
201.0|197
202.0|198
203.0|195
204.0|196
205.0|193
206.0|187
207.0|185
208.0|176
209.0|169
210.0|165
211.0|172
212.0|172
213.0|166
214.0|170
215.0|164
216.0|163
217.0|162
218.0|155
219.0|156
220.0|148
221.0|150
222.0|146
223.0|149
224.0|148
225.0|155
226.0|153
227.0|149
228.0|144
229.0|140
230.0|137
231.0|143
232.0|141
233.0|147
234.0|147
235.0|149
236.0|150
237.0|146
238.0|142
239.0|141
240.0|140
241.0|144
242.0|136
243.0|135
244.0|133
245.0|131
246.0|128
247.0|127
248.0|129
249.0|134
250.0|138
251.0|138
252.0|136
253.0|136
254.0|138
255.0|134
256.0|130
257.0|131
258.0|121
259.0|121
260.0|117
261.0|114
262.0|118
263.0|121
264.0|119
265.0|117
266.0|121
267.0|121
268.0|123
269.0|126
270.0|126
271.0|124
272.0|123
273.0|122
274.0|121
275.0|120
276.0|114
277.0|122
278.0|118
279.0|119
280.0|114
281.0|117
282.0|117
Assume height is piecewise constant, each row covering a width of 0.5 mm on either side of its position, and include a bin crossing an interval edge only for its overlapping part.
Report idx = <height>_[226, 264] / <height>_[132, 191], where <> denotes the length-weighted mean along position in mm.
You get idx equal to 0.58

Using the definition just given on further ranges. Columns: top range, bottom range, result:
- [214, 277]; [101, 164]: 0.50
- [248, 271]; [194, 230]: 0.75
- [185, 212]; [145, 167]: 0.77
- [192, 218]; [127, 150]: 0.64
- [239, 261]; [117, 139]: 0.48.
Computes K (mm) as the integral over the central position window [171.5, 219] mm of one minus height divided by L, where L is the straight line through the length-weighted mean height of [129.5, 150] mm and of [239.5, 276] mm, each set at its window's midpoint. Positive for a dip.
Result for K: 5.0 mm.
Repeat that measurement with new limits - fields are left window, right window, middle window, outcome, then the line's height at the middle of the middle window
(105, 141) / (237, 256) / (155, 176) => 1.03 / 231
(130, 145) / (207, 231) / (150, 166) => 1.63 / 253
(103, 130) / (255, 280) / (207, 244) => 3.08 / 166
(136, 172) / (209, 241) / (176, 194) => 1.21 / 205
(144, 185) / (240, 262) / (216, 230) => 0.96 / 161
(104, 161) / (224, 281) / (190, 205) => 0.88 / 195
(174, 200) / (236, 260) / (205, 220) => -0.18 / 167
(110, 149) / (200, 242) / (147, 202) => 3.06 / 220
